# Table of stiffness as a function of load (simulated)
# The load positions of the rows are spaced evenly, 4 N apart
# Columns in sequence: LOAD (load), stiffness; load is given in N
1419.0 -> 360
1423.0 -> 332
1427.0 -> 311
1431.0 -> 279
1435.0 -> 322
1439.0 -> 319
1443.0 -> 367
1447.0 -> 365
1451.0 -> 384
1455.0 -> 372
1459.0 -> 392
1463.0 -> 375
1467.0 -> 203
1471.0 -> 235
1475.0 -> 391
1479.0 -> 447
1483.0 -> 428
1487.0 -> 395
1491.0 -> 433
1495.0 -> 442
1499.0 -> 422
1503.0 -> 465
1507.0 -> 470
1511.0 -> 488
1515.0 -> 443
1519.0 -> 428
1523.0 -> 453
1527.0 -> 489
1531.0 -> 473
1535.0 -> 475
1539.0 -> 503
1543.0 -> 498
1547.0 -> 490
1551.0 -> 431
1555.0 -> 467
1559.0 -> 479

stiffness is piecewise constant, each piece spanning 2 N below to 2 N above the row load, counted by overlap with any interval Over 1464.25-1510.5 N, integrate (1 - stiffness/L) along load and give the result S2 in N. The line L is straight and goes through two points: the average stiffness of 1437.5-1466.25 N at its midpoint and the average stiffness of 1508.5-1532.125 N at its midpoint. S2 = 2.2 N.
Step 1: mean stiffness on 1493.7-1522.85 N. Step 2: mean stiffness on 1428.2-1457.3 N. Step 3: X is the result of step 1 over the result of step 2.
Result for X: 1.31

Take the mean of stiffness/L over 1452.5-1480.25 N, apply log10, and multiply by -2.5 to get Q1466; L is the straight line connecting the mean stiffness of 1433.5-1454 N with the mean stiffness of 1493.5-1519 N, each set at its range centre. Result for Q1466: 0.14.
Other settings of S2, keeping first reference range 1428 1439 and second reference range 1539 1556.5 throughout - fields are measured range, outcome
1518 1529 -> -0.5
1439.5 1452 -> -1.6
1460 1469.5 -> 1.4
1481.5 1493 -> -1.0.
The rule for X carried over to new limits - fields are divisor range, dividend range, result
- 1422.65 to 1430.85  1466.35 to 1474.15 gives 0.80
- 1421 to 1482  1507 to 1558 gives 1.38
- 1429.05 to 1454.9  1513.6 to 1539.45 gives 1.36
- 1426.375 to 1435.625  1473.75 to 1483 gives 1.41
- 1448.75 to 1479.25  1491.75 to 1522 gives 1.31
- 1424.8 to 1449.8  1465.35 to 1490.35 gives 1.08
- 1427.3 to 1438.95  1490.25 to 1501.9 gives 1.42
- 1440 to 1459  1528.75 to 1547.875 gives 1.31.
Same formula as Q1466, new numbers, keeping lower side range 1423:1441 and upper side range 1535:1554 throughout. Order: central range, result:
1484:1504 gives -0.07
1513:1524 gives 0.00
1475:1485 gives -0.12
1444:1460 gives -0.11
